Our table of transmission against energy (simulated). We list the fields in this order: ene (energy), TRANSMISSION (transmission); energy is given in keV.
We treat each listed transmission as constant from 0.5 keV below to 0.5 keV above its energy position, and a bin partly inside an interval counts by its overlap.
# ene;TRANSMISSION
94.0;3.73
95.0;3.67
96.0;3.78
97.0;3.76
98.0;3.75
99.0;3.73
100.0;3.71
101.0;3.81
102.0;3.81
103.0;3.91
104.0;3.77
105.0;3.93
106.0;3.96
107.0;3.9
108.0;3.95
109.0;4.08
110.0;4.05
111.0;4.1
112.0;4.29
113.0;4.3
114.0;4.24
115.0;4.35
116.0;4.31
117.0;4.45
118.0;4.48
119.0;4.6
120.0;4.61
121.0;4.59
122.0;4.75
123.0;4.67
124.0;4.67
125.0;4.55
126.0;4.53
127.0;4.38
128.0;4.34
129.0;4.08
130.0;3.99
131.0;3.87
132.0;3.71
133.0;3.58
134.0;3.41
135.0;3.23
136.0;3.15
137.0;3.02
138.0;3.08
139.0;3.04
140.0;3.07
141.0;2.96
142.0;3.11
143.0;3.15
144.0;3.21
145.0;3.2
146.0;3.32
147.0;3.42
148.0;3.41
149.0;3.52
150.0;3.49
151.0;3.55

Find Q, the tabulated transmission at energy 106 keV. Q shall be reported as 3.96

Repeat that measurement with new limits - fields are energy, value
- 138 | 3.08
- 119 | 4.6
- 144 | 3.21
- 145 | 3.2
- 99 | 3.73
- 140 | 3.07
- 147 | 3.42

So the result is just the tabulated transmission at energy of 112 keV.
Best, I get 4.29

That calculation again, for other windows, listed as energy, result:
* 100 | 3.71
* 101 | 3.81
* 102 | 3.81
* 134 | 3.41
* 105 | 3.93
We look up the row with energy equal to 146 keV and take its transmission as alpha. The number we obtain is 3.32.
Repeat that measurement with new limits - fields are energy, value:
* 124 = 4.67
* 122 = 4.75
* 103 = 3.91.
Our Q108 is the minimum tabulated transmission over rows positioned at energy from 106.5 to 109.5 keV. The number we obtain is 3.9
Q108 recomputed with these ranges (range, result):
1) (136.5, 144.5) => 2.96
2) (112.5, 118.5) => 4.24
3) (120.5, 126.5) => 4.53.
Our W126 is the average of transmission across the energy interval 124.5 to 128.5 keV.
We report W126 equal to 4.45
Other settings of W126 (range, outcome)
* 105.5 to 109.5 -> 3.97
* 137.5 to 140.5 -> 3.06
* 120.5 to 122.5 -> 4.67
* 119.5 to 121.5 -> 4.6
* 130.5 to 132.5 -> 3.79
